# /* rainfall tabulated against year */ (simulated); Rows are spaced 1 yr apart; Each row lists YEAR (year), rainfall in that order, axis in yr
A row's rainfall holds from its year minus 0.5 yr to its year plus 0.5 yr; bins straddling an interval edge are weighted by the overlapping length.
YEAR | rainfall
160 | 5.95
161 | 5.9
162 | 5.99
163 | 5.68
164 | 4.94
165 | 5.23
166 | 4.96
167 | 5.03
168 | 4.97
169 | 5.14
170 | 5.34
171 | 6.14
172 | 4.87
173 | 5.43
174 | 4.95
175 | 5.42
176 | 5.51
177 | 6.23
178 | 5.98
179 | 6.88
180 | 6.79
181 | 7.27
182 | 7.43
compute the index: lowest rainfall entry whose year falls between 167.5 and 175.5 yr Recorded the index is 4.87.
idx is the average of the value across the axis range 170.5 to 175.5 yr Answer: 5.36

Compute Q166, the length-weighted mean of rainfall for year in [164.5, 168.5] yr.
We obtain 5.05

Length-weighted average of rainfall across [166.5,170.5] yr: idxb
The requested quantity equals 5.12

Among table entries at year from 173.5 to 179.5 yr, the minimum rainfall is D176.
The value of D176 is 4.95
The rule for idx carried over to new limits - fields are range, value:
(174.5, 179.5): 6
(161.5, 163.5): 5.83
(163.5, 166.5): 5.04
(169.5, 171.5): 5.74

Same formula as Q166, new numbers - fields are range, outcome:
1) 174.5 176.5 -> 5.46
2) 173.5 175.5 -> 5.19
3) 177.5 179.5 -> 6.43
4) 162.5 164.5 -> 5.31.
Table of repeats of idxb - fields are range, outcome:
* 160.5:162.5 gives 5.95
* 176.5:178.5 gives 6.11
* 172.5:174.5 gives 5.19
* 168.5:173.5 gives 5.38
